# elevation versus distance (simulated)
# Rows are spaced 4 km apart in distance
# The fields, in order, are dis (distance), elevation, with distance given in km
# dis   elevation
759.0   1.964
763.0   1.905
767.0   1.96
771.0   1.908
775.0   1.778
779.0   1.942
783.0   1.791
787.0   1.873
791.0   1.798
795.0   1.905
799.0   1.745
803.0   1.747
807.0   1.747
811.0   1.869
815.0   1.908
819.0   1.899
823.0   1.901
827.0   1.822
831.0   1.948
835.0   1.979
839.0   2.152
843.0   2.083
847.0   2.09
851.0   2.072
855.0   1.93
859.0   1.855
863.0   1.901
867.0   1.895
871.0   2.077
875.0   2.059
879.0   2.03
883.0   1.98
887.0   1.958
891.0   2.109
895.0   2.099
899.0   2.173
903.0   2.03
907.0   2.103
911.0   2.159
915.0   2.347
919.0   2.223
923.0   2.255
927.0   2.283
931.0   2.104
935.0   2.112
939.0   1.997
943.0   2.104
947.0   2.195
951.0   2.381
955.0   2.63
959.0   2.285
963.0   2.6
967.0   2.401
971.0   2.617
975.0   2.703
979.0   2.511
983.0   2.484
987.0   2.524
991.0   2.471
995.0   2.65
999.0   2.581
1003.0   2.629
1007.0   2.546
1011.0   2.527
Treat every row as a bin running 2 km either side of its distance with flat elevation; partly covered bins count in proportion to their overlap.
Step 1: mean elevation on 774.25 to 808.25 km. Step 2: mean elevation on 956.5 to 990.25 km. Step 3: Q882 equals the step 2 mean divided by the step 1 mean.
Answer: 1.38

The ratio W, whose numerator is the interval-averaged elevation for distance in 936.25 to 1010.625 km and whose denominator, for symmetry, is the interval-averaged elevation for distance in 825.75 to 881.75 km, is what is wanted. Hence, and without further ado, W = 1.23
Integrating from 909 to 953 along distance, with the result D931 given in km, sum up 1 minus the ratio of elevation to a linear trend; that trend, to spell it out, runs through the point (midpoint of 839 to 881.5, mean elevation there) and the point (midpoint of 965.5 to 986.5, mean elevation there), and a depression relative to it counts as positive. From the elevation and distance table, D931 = 2.6 km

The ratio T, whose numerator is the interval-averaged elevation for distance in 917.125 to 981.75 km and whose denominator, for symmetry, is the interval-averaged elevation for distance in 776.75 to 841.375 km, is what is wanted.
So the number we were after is 1.25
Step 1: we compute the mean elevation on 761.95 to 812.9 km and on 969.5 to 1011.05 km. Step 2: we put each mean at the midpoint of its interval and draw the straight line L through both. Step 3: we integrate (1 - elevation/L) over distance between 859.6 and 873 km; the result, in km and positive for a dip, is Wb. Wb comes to 1.1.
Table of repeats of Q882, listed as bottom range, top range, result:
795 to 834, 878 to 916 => 1.13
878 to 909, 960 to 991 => 1.23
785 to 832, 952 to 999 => 1.37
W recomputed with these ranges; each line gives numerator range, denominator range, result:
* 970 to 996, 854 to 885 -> 1.30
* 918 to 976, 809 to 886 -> 1.18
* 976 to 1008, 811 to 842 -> 1.31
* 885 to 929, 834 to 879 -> 1.07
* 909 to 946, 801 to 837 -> 1.16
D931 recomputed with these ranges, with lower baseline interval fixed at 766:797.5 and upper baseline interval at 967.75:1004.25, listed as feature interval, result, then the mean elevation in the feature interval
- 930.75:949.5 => 2.3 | 2.11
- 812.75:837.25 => 1.2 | 1.91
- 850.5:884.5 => 2.9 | 1.97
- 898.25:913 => 1.2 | 2.11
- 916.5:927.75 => 0.4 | 2.25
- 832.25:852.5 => 0.0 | 2.07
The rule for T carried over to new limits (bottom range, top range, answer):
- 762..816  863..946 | 1.14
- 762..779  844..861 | 1.05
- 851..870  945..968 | 1.26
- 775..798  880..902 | 1.11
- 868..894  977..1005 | 1.25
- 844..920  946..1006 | 1.22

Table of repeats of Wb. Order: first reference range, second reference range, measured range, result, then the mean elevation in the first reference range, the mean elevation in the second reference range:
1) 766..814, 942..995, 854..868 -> 1.31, 1.84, 2.47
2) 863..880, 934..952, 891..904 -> -0.34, 2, 2.15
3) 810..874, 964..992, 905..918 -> 0.30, 1.96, 2.53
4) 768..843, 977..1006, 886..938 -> 2.57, 1.88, 2.55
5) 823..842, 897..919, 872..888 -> 0.62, 1.97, 2.17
